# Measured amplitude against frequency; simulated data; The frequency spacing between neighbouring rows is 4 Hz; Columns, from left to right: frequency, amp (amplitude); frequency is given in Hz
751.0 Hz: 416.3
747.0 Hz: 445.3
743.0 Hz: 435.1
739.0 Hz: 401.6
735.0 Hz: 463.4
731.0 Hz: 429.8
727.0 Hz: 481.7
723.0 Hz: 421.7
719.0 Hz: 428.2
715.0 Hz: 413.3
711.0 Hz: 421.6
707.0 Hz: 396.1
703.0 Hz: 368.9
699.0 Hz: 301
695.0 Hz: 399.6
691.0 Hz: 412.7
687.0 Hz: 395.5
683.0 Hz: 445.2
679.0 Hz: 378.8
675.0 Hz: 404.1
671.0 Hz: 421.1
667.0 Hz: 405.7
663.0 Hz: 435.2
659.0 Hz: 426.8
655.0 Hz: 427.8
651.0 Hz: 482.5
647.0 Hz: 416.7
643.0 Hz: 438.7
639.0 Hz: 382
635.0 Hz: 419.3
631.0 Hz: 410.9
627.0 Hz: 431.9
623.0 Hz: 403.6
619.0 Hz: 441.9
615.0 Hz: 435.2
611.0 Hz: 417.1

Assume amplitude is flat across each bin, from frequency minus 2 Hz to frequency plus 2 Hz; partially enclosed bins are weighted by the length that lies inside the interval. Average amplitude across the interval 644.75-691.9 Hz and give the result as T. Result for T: 421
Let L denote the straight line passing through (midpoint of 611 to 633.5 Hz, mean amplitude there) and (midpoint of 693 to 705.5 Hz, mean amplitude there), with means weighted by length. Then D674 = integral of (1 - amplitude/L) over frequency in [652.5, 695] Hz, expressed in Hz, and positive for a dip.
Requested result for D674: -4.0 Hz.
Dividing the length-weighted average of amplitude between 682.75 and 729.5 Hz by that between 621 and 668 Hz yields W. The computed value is 0.96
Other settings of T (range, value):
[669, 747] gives 412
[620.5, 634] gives 417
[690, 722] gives 393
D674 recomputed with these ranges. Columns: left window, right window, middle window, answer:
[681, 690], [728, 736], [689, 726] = 3.02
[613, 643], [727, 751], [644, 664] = -0.69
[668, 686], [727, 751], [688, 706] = 1.98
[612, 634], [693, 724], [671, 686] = -0.23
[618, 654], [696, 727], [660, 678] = -0.06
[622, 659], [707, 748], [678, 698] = 1.22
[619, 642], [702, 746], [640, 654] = -0.82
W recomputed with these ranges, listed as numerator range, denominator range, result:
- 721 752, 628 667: 1.03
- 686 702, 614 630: 0.88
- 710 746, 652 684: 1.03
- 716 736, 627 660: 1.04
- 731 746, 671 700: 1.09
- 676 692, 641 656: 0.92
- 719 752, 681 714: 1.11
